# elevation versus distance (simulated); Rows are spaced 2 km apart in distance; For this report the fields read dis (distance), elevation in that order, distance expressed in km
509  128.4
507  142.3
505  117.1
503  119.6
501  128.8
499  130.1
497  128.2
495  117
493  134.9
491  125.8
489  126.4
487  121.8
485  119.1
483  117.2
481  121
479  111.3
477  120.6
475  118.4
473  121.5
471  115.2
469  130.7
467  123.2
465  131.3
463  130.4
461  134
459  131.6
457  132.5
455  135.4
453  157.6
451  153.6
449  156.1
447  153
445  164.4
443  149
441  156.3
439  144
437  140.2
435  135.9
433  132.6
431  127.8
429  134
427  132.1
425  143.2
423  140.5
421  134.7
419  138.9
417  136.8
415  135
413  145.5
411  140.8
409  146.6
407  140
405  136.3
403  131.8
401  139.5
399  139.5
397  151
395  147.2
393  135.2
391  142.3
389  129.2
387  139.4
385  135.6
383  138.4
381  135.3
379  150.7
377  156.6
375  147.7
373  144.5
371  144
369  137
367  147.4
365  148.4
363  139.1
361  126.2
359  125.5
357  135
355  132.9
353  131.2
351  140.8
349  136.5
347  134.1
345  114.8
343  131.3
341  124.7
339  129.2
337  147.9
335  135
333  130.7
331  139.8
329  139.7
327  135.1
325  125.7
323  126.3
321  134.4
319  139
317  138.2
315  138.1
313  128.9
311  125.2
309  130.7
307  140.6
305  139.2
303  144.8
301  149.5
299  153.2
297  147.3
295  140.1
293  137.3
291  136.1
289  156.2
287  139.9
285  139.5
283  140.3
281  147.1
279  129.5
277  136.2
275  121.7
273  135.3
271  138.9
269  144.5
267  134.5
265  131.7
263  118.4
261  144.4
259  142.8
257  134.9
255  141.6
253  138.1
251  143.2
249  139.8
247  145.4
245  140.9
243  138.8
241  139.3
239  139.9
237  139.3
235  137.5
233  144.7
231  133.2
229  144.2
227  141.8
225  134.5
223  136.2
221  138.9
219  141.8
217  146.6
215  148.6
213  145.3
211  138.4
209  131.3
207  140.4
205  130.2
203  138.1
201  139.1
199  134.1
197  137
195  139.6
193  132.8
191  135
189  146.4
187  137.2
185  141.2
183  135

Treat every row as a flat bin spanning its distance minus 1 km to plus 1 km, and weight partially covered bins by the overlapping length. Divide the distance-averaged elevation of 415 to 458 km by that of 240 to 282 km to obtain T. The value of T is 1.0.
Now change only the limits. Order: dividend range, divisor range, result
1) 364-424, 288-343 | 1.03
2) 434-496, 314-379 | 0.98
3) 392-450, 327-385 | 1.03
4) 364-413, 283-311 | 1.00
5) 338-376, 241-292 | 0.98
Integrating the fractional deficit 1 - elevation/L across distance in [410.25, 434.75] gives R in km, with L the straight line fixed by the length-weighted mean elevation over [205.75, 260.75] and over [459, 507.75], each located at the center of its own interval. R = -1.6 km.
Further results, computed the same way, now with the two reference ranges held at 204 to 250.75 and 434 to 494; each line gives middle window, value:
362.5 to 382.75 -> -1.3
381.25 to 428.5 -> -1.3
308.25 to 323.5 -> 0.5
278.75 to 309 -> -1.0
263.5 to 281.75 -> 0.5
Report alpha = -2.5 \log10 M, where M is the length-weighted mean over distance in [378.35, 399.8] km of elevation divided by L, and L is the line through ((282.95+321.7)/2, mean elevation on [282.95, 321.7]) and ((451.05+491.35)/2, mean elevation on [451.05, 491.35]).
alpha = -0.06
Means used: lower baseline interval 140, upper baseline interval 127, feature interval 140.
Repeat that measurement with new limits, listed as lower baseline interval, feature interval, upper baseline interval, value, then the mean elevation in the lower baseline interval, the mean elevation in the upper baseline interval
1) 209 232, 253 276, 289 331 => 0.03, 140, 138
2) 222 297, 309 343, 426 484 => 0.03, 139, 135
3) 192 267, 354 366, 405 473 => 0.04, 139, 139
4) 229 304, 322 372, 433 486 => 0.03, 140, 135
